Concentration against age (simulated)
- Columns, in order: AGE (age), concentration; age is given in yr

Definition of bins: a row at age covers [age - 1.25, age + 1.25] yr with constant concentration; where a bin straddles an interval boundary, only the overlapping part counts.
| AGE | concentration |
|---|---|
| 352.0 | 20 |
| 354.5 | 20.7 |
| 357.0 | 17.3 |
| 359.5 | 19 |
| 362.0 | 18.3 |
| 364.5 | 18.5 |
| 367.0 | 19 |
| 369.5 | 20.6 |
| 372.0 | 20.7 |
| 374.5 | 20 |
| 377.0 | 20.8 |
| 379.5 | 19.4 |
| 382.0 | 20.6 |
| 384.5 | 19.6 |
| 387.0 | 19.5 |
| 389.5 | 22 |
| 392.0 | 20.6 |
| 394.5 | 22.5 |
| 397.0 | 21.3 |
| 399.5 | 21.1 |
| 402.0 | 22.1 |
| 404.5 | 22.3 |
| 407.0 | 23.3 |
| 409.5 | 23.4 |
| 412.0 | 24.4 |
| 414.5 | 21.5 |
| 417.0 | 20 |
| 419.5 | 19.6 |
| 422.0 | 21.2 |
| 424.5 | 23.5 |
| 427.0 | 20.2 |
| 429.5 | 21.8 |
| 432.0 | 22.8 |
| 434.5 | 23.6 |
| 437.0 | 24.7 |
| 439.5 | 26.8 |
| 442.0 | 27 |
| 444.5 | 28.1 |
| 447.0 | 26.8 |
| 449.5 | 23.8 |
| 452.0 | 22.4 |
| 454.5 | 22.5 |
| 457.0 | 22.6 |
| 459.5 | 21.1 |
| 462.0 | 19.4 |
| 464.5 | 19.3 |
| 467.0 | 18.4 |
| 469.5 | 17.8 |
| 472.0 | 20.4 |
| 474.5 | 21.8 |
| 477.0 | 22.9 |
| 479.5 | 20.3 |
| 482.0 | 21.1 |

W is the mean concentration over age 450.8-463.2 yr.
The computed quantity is 21.6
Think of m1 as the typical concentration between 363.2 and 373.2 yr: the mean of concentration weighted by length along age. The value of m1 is 19.7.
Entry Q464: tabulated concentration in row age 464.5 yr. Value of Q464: 19.3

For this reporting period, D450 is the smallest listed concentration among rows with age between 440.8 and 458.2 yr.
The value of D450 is 22.4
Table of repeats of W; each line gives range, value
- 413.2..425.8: 21.2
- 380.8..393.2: 20.5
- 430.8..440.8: 24.5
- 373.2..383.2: 20.2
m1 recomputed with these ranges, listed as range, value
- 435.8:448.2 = 26.7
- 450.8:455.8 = 22.5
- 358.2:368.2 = 18.7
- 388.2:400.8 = 21.5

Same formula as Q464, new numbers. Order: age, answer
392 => 20.6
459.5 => 21.1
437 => 24.7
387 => 19.5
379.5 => 19.4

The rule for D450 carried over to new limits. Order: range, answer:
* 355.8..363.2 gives 17.3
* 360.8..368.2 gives 18.3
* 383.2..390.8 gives 19.5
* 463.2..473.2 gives 17.8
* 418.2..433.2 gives 19.6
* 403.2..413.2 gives 22.3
